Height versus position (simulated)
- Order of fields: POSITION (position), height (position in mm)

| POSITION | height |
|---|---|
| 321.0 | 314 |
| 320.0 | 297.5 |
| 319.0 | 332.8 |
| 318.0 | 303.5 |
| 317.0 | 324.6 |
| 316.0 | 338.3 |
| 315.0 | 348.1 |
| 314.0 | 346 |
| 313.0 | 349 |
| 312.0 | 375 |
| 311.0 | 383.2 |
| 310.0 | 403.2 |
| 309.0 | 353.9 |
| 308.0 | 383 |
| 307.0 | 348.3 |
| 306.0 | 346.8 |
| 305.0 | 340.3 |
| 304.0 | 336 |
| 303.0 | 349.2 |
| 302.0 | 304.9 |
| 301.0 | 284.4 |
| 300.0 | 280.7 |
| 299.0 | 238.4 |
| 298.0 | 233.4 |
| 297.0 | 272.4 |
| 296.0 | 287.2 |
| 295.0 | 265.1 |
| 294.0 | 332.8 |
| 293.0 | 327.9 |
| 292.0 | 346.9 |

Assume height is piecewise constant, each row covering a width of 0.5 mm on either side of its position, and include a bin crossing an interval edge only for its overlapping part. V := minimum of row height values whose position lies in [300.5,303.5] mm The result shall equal 284.4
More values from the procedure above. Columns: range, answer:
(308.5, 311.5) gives 353.9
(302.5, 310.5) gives 336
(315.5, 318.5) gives 303.5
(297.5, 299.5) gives 233.4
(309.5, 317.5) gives 324.6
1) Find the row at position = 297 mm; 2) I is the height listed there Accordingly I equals 272.4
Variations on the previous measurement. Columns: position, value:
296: 287.2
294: 332.8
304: 336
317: 324.6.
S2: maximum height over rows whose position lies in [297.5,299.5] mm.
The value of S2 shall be 238.4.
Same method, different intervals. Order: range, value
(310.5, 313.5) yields 383.2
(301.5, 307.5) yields 349.2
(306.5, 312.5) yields 403.2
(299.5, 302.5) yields 304.9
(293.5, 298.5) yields 332.8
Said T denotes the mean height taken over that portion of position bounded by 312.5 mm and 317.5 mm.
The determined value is 341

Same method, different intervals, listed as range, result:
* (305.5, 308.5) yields 359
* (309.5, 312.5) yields 387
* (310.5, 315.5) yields 360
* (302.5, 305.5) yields 342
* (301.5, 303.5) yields 327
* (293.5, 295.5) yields 299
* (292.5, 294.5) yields 330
